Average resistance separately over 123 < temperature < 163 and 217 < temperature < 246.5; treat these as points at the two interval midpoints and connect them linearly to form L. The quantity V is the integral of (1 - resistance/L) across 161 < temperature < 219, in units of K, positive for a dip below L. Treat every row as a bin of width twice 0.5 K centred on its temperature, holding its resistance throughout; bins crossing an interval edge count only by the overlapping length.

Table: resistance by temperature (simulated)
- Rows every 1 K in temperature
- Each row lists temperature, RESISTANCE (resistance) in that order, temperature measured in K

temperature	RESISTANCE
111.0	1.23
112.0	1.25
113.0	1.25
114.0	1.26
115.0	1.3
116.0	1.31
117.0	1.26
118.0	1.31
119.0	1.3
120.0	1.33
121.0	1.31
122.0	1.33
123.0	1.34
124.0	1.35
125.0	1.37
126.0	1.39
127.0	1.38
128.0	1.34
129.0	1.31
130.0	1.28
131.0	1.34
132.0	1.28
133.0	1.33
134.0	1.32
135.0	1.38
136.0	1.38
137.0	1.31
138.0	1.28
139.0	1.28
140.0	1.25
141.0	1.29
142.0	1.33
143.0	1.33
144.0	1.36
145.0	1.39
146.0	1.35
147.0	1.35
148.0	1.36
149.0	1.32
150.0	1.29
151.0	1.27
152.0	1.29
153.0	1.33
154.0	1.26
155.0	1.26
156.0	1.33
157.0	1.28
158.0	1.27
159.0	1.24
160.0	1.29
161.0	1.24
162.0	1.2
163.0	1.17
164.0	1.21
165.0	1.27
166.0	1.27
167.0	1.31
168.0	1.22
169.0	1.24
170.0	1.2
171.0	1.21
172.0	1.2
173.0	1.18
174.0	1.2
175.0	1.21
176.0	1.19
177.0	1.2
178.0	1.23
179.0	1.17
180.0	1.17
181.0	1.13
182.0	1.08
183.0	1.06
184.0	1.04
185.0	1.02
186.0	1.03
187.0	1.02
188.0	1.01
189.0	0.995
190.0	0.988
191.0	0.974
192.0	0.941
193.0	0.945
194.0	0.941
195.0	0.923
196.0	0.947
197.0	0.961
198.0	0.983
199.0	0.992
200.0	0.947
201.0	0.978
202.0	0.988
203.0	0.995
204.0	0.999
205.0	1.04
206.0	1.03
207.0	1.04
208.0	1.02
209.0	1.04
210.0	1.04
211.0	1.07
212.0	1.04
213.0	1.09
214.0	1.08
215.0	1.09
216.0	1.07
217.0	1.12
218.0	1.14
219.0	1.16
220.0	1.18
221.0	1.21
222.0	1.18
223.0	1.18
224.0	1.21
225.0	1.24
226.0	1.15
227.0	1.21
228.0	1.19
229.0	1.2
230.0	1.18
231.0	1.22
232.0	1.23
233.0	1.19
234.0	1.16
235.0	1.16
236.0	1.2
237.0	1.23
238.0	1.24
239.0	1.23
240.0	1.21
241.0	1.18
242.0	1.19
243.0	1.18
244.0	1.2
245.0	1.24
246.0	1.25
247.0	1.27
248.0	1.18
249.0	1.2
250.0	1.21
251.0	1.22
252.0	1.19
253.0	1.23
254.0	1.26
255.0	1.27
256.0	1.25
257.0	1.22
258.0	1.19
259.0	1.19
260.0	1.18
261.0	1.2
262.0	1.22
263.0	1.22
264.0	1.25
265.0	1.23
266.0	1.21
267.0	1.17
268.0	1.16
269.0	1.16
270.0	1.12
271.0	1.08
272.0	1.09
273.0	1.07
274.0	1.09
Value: 7.62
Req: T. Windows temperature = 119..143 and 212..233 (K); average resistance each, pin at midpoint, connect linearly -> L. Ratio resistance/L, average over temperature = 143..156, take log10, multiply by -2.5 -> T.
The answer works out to -0.02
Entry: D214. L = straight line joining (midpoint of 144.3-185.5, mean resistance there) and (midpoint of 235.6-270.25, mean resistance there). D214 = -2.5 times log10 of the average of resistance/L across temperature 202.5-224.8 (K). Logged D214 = 0.12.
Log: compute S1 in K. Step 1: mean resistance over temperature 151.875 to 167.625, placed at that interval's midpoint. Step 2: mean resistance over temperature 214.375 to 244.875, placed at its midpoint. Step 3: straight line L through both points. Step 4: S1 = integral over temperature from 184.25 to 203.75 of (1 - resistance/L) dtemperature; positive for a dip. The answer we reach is 3.9 K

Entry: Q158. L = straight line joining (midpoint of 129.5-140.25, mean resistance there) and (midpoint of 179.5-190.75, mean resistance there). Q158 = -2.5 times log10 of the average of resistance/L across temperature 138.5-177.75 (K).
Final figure -0.07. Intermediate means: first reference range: 1.31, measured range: 1.27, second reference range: 1.05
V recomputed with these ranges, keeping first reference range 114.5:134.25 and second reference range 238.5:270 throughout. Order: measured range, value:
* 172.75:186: 1.4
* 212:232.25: 1.2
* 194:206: 2.7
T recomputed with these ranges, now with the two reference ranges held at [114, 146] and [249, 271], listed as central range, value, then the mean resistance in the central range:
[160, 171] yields 0.049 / 1.23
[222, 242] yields 0.027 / 1.2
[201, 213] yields 0.215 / 1.03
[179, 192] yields 0.215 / 1.04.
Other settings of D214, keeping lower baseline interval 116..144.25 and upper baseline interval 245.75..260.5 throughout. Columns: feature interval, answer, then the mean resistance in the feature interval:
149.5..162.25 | 0.02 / 1.27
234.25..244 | 0.03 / 1.2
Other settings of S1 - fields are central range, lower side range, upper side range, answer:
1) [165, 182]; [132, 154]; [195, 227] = 0.0 K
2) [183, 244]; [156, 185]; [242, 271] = 5.7 K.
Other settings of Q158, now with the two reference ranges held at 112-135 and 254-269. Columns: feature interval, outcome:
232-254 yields 0.01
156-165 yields 0.04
